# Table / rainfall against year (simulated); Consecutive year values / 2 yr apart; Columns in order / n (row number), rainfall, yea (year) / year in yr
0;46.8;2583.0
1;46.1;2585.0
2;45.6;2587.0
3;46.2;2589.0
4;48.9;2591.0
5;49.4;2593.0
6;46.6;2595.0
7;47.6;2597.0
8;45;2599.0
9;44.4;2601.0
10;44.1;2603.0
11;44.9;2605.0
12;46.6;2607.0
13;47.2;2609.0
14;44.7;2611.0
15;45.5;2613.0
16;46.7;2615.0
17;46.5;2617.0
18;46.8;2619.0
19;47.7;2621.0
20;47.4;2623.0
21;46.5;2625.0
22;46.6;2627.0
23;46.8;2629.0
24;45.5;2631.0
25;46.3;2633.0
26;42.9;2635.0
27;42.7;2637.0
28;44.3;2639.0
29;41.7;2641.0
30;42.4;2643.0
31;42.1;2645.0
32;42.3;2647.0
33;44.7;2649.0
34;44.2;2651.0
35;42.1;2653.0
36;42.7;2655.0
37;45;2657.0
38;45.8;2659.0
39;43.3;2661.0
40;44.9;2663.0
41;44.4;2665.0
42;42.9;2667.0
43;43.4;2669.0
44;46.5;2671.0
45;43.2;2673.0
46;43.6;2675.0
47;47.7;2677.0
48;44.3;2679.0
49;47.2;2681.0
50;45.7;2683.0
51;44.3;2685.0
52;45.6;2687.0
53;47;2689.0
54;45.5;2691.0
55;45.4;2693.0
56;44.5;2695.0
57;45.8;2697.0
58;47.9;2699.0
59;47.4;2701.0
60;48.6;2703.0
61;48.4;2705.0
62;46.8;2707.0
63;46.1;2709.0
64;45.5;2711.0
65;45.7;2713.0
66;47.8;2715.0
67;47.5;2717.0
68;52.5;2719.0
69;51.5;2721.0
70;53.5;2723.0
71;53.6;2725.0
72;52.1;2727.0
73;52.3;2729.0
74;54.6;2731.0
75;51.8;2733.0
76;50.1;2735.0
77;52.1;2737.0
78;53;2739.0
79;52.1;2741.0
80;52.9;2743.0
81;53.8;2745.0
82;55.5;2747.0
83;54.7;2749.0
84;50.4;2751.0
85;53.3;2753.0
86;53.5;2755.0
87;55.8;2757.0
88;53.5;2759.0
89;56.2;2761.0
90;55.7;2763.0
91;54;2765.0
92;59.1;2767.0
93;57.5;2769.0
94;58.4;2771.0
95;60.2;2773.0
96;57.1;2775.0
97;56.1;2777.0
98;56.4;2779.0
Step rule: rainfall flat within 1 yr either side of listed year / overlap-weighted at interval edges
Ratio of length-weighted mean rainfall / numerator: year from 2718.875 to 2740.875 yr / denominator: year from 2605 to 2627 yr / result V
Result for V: 1.1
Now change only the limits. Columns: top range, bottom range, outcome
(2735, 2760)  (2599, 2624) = 1.16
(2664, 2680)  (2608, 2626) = 0.96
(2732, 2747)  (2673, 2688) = 1.16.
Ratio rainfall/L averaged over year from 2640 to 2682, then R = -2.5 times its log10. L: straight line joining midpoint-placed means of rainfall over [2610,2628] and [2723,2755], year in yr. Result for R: 0.110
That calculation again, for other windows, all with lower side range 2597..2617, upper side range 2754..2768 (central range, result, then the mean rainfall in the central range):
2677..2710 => 0.107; 46.3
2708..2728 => 0.066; 49.6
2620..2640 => 0.033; 45.7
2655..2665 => 0.104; 44.5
